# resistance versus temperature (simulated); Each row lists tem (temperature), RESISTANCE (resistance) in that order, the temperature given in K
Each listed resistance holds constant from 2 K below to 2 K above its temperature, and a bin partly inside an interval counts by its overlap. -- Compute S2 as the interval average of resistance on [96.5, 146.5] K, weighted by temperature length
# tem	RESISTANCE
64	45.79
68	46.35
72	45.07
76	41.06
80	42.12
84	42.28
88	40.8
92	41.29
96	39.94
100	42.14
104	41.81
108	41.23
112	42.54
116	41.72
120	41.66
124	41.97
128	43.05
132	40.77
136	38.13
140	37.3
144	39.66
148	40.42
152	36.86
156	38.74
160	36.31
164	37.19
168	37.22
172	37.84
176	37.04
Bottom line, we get 41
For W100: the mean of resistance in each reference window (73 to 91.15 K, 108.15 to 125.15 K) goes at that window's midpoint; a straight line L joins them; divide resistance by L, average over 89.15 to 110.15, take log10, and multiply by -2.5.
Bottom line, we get 0.01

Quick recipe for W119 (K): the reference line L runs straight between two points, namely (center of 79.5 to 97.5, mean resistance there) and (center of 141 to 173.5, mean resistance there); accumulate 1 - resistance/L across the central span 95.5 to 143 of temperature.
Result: -1.5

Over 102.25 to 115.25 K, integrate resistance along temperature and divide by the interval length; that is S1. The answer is 41.8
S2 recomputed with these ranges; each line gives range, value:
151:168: 37.3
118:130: 42.2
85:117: 41.5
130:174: 38.2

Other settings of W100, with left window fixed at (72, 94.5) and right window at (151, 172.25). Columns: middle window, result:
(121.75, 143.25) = -0.03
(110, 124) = -0.06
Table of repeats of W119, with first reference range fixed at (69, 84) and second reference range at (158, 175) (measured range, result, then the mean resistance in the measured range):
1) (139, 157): -0.2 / 38.7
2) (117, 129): -0.7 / 42.1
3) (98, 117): -0.5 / 41.9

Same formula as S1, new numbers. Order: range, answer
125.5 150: 39.9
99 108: 41.8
